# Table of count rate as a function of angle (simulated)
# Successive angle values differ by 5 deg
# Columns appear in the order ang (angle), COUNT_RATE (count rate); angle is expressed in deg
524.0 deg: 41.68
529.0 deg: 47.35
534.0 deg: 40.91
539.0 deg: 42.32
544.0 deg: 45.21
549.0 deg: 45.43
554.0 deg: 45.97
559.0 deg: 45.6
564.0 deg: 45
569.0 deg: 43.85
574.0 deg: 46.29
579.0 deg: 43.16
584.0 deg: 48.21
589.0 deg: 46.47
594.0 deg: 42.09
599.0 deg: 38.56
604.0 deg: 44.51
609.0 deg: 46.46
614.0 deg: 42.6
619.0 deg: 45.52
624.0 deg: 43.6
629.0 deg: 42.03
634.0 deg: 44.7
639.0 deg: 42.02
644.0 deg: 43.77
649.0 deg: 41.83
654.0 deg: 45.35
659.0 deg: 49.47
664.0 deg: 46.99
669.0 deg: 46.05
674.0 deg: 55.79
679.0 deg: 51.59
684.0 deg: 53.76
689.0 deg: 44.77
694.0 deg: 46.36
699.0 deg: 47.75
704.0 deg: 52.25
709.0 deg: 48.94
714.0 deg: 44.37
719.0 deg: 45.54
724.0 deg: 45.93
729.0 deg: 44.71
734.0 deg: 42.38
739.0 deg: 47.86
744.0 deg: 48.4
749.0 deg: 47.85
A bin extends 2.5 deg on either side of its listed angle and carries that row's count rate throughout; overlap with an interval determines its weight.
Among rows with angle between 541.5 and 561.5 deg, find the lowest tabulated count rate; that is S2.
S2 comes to 45.21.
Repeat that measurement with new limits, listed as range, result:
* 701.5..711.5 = 48.94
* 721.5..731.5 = 44.71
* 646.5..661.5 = 41.83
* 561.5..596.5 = 42.09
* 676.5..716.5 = 44.37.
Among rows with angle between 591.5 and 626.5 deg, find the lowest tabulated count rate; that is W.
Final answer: 38.56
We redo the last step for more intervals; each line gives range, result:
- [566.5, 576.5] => 43.85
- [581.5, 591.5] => 46.47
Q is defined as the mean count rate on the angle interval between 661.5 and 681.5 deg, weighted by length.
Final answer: 50.1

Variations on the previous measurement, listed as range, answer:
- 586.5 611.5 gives 43.6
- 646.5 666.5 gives 45.9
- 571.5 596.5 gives 45.2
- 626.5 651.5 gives 42.9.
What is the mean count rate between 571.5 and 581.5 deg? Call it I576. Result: 44.7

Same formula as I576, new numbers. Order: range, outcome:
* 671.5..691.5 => 51.5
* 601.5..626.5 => 44.5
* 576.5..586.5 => 45.7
